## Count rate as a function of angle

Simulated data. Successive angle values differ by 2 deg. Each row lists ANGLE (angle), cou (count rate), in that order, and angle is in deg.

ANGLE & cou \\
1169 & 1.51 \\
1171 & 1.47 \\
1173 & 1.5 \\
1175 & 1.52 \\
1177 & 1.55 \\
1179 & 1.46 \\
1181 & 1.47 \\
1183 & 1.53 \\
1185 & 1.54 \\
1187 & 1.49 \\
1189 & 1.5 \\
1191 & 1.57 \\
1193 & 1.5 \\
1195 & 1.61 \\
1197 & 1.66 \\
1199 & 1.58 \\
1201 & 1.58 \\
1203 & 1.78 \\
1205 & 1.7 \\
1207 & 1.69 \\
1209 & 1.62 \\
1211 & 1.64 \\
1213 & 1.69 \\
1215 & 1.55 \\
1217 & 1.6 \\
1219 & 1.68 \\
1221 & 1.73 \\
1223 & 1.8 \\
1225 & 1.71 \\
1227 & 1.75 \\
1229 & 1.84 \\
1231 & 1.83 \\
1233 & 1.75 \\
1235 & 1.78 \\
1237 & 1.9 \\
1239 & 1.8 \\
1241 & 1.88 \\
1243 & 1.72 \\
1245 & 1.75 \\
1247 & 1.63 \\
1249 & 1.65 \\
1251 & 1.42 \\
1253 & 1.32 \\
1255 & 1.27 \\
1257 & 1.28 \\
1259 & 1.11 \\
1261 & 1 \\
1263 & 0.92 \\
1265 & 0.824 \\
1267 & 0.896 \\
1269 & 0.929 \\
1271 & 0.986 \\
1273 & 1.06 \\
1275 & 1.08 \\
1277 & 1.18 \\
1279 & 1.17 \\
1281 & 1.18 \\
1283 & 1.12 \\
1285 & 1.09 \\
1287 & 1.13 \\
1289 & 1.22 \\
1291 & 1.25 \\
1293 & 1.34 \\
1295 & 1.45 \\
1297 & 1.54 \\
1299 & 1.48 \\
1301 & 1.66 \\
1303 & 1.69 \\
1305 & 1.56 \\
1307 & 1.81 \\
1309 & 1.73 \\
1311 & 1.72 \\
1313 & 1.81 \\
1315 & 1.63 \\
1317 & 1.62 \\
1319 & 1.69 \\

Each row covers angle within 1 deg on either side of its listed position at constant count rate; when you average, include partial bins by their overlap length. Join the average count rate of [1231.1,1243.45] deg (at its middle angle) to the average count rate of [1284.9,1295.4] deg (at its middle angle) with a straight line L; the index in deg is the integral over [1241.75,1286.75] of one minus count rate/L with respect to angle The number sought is 9.40 deg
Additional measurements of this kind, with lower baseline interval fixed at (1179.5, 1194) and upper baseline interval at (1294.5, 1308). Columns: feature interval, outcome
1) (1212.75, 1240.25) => -3.59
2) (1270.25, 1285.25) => 4.49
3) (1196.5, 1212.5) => -1.37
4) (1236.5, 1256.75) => -0.71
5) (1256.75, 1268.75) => 4.50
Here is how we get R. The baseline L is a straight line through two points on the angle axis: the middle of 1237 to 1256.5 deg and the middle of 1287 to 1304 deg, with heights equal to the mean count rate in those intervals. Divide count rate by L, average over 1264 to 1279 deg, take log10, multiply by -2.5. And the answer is 0.45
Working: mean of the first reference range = 1.61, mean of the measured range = 1.01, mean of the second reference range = 1.43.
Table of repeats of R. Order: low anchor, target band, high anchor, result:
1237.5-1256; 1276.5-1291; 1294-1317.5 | 0.37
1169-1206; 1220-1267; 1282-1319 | -0.01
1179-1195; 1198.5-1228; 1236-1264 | -0.12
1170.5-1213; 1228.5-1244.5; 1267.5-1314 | -0.22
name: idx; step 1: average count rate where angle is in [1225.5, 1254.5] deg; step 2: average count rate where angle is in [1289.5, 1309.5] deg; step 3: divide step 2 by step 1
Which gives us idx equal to 0.90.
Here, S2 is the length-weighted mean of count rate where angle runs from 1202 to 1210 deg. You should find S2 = 1.7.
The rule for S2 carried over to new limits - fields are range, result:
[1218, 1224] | 1.74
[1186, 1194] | 1.52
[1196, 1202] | 1.61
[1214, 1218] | 1.58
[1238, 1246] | 1.79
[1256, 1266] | 1.03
